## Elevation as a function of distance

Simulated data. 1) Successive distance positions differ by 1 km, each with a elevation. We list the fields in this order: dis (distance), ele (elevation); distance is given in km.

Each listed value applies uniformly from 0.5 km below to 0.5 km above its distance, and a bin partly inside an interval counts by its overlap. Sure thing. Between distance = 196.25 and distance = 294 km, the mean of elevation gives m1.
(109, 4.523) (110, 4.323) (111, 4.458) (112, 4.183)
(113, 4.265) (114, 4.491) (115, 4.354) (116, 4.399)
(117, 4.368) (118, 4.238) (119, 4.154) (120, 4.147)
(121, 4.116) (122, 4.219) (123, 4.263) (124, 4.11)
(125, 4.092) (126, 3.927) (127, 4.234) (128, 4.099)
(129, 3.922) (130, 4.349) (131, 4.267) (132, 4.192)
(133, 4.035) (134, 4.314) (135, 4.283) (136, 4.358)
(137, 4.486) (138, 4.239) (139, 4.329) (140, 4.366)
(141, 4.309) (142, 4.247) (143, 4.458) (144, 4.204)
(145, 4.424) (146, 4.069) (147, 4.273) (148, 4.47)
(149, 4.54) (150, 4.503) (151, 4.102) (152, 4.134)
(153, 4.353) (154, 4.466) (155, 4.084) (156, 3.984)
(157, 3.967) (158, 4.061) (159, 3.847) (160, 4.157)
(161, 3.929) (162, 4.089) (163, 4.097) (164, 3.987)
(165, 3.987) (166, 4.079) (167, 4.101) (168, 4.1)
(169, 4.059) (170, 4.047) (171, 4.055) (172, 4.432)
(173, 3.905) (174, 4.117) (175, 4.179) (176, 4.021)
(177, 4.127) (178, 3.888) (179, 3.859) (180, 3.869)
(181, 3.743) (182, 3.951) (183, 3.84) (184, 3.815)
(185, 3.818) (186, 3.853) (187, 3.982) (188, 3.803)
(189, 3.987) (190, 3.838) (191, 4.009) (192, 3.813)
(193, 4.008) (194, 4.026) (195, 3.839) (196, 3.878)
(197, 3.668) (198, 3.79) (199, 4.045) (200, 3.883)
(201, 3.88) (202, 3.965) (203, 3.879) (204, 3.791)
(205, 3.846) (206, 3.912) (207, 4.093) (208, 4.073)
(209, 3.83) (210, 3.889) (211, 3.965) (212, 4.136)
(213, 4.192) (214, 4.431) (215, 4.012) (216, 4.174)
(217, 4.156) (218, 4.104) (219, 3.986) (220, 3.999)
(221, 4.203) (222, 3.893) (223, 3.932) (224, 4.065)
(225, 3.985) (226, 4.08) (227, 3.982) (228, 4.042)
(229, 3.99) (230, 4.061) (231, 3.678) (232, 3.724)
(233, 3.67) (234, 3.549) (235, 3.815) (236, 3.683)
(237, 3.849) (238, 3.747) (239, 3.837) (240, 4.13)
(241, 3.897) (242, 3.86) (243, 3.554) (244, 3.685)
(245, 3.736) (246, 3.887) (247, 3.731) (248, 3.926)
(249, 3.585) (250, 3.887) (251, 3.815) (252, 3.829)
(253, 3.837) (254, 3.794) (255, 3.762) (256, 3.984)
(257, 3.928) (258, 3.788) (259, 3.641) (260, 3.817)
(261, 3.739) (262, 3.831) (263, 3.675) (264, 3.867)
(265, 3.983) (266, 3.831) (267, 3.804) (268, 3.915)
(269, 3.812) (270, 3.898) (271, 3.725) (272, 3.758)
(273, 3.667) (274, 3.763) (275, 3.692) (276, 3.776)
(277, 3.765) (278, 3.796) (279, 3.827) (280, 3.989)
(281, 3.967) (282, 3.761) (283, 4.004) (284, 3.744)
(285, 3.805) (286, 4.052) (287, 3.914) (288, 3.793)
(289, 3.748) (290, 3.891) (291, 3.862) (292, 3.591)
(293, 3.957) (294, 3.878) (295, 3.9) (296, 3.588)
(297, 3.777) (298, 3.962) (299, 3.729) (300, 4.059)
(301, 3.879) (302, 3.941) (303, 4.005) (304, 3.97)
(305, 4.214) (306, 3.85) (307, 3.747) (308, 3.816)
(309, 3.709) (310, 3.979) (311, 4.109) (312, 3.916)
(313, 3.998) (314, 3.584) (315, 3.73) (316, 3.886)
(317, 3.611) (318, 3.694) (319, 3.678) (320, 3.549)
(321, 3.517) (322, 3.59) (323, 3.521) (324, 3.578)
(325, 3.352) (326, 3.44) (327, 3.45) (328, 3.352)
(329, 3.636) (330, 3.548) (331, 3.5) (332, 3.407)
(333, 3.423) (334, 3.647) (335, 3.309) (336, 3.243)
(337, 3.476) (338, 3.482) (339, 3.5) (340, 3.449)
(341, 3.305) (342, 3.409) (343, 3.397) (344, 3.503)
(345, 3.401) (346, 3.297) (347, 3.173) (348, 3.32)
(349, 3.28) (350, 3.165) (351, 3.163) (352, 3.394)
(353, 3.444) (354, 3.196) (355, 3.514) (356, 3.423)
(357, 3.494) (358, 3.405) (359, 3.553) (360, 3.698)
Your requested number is 3.87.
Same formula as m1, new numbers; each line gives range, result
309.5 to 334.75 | 3.62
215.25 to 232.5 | 4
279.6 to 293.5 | 3.86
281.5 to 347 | 3.68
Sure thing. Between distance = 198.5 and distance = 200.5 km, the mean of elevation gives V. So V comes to 3.96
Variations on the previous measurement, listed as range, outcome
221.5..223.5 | 3.91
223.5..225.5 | 4.03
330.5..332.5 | 3.45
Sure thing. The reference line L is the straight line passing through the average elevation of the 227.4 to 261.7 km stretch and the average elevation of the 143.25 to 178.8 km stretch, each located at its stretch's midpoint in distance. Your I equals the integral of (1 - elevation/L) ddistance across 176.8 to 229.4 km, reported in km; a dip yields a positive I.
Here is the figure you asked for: 0.2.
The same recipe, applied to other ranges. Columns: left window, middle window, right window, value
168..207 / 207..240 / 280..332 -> -0.7 km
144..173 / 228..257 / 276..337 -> 0.8 km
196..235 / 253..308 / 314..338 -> -2.0 km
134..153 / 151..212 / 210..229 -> 3.1 km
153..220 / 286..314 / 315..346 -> -2.2 km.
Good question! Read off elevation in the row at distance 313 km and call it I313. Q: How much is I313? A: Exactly 3.998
